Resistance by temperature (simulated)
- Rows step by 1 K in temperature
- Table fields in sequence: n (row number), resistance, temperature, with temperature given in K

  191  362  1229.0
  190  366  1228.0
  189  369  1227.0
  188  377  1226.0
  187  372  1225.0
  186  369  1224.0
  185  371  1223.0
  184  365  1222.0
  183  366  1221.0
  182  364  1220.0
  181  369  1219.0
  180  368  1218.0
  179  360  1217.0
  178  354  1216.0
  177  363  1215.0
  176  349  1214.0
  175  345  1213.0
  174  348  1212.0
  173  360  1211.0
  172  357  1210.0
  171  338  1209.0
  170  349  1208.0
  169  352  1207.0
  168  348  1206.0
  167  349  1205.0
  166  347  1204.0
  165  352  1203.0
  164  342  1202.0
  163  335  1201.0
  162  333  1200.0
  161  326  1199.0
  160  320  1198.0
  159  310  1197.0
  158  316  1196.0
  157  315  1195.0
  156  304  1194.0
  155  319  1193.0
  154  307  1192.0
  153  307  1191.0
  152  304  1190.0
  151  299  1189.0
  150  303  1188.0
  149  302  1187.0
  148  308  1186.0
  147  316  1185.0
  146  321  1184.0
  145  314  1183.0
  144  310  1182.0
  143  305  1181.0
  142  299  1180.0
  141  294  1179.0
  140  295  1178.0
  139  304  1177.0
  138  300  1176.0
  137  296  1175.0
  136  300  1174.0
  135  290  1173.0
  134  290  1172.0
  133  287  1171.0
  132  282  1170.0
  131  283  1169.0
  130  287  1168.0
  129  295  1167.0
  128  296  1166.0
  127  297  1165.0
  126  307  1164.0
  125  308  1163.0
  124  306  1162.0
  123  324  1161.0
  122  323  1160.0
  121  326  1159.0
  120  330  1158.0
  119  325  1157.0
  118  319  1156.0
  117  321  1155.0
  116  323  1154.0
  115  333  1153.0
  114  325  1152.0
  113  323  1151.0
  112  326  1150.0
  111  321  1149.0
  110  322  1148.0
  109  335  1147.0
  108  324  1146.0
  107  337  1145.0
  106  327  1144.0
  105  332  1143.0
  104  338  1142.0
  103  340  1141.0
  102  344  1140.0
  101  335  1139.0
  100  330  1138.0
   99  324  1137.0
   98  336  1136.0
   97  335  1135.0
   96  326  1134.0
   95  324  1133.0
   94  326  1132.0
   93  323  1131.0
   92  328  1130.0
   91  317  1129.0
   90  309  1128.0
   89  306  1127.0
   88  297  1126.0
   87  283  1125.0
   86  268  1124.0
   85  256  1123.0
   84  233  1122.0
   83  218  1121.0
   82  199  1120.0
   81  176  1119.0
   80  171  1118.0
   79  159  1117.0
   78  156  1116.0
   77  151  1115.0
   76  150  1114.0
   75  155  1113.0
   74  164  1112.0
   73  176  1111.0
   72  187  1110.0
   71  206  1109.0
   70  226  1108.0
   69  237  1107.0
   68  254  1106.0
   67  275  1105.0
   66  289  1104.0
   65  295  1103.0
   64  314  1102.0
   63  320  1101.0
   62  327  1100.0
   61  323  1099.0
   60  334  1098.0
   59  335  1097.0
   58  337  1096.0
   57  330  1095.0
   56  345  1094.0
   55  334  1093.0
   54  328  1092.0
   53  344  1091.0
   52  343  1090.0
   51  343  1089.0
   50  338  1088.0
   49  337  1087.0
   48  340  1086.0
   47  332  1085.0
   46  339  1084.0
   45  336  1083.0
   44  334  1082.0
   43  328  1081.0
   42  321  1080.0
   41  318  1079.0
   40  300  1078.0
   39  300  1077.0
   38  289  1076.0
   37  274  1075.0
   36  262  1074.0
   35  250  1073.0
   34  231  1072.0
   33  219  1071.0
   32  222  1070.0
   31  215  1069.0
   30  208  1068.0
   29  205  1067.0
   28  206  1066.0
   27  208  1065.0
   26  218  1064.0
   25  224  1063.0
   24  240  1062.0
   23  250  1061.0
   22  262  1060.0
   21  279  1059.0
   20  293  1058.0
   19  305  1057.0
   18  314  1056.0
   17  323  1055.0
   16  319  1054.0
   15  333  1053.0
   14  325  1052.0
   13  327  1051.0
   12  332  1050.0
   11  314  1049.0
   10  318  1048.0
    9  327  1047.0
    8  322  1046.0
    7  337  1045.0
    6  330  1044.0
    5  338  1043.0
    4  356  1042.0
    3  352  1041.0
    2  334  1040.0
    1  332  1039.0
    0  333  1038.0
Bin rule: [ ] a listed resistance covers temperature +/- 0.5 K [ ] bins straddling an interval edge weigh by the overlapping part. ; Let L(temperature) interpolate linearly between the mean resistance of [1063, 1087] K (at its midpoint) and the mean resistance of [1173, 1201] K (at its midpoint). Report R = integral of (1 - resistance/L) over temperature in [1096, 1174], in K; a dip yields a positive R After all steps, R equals 1.3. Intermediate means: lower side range 272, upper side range 309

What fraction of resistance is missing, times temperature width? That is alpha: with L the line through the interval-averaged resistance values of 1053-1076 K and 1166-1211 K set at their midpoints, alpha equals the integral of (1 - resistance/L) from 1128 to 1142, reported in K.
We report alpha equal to -2.0 K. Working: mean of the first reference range 254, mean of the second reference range 314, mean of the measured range 329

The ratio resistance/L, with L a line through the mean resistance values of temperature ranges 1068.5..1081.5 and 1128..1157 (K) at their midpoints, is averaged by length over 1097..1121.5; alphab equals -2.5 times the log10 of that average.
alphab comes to 0.28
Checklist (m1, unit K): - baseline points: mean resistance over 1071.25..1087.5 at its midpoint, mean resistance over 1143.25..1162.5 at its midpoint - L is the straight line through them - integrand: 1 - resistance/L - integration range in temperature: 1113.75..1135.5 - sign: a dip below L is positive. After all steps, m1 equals 4.2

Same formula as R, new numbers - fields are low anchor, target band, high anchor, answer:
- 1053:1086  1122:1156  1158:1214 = -2.32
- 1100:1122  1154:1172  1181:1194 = -1.81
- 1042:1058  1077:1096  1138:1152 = -0.30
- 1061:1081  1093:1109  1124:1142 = -0.95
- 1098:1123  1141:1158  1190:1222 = -3.40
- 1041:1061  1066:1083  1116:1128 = 1.25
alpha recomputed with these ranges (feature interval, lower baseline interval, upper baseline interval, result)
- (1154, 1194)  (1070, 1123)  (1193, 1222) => 2.1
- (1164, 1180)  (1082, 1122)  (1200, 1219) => 1.4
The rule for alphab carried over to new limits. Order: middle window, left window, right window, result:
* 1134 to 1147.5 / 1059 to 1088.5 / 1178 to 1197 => -0.14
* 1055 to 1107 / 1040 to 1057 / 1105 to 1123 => -0.14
